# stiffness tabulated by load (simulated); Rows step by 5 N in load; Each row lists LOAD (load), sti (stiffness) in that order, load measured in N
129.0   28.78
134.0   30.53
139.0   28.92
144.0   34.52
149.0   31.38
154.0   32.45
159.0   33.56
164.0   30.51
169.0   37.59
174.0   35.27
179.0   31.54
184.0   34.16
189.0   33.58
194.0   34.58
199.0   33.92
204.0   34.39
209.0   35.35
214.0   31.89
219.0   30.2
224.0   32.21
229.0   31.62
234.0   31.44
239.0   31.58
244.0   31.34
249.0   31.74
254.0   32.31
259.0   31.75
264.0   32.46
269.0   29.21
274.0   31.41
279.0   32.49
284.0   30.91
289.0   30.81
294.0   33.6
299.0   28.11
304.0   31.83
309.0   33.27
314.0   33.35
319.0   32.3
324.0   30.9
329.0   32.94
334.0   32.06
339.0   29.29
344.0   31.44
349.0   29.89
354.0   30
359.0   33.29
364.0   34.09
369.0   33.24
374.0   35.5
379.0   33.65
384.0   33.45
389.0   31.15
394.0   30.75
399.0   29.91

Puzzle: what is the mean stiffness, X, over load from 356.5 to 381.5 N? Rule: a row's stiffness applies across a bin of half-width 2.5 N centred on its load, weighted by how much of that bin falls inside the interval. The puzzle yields 34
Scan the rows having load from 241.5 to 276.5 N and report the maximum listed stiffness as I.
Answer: 32.46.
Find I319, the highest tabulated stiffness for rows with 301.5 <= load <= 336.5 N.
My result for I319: 33.35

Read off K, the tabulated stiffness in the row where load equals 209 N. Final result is 35.35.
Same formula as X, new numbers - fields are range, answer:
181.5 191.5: 33.9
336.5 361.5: 30.8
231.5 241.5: 31.5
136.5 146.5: 31.7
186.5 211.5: 34.4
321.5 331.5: 31.9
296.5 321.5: 31.8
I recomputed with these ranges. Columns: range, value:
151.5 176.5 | 37.59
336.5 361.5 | 33.29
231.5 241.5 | 31.58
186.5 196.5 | 34.58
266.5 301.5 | 33.6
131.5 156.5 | 34.52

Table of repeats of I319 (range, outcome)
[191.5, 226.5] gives 35.35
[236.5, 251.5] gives 31.74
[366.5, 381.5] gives 35.5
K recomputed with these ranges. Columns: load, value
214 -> 31.89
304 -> 31.83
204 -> 34.39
